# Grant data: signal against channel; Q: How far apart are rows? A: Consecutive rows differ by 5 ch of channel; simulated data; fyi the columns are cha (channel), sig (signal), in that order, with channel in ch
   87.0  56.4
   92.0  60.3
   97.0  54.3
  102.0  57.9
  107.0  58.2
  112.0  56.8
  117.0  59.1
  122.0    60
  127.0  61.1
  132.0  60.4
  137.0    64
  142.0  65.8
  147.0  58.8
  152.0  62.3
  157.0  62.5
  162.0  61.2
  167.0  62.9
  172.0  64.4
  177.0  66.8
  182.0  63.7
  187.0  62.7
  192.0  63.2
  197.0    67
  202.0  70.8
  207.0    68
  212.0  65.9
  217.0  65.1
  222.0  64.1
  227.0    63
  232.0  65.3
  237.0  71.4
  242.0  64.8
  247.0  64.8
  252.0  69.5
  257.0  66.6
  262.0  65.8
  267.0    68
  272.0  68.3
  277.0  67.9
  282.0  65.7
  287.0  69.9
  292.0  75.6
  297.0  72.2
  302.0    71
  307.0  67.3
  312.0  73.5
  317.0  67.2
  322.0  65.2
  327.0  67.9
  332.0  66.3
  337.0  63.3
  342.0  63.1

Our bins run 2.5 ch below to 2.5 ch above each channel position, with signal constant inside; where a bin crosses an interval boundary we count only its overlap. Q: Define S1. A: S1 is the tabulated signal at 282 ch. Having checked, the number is 65.7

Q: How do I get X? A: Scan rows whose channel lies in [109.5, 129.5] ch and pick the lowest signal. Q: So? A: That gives 56.8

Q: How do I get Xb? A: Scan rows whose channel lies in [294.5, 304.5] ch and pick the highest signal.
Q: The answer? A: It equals 72.2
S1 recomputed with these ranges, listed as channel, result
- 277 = 67.9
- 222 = 64.1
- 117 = 59.1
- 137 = 64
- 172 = 64.4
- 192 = 63.2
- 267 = 68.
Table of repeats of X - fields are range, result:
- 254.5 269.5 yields 65.8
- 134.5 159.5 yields 58.8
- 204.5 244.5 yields 63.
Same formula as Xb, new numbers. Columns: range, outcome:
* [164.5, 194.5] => 66.8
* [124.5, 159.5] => 65.8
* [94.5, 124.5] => 60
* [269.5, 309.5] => 75.6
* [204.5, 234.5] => 68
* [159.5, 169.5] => 62.9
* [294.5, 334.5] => 73.5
